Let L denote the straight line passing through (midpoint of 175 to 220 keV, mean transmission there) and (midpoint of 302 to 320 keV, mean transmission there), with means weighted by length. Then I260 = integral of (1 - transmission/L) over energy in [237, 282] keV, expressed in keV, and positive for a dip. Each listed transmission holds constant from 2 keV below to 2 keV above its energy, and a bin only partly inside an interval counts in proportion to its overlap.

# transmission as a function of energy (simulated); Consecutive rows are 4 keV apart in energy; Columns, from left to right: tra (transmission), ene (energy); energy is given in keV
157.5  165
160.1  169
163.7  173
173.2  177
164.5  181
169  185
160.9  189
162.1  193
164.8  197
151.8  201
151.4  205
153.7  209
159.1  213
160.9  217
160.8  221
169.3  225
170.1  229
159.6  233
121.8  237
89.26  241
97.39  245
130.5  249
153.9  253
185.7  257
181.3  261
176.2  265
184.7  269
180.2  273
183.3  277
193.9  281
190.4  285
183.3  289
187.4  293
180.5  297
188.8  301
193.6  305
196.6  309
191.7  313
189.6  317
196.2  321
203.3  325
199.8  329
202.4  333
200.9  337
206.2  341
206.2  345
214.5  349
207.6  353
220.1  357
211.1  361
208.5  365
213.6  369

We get 5.5 keV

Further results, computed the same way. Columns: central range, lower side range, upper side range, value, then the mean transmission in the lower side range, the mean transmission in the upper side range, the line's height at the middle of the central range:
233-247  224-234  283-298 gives 4.86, 167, 186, 170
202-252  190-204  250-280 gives 6.73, 159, 177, 167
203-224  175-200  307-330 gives 1.67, 165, 196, 171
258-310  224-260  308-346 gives -4.88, 142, 199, 170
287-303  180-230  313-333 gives 0.31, 161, 197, 189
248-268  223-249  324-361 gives -2.49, 134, 207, 149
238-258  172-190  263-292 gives 5.72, 167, 185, 179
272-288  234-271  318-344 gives -2.03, 147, 201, 166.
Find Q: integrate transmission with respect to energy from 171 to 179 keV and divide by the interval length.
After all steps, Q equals 168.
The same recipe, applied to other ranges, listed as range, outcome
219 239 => 156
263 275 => 180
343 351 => 210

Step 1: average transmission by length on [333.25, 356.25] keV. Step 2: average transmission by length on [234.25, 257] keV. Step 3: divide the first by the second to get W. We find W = 1.65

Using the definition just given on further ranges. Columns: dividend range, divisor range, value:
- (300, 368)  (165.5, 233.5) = 1.25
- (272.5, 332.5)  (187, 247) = 1.28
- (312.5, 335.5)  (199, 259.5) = 1.34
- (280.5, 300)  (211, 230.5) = 1.14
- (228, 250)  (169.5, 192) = 0.76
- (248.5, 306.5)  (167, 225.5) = 1.12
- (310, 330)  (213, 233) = 1.19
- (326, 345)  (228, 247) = 1.62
